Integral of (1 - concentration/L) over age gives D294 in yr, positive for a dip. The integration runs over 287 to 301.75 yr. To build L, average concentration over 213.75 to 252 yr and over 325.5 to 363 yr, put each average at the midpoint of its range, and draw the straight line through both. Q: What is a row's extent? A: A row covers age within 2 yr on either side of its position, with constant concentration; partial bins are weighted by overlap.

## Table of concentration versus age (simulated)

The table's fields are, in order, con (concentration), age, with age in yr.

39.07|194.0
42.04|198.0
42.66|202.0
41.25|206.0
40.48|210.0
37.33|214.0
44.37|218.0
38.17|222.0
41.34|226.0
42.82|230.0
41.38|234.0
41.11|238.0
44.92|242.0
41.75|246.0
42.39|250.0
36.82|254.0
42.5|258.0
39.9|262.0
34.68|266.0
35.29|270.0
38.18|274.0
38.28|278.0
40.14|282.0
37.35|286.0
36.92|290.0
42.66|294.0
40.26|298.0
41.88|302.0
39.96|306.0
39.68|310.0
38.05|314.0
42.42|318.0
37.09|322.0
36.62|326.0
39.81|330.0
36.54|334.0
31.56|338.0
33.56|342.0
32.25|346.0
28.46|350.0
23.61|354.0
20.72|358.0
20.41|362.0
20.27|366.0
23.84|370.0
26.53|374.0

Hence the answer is -1.9 yr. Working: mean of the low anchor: 41.8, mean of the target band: 40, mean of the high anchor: 30.4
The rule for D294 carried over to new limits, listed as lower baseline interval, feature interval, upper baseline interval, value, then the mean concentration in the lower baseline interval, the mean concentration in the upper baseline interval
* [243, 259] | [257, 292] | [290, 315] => 2.28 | 41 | 40.2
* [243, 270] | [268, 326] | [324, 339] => -1.88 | 39.5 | 36.4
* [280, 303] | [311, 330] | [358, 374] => -3.42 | 39.8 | 22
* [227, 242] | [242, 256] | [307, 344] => 0.15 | 42.2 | 37.3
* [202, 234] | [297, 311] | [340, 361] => -3.65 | 41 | 27.4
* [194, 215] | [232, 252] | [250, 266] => -1.24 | 40.8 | 39.4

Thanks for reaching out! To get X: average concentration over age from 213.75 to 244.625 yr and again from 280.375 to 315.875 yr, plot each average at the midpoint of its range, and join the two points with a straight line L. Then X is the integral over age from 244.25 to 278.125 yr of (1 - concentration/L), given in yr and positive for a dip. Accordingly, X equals 1.55 yr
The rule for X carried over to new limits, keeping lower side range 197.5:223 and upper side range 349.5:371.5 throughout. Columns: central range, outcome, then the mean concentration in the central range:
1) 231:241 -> -1.1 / 41.8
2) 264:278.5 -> -1.3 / 36.4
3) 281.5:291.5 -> -2.0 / 37.9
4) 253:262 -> -1.3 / 40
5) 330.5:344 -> -4.9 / 34.5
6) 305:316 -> -4.0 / 39.2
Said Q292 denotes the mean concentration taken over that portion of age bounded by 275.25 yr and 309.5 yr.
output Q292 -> 39.6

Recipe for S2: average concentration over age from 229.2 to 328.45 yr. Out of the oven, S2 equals 39.7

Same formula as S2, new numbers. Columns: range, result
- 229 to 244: 42.5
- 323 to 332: 38.1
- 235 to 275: 39.8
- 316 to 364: 31.9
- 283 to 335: 39.2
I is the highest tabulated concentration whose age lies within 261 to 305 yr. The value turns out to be 42.66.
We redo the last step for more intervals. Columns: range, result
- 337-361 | 33.56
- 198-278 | 44.92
